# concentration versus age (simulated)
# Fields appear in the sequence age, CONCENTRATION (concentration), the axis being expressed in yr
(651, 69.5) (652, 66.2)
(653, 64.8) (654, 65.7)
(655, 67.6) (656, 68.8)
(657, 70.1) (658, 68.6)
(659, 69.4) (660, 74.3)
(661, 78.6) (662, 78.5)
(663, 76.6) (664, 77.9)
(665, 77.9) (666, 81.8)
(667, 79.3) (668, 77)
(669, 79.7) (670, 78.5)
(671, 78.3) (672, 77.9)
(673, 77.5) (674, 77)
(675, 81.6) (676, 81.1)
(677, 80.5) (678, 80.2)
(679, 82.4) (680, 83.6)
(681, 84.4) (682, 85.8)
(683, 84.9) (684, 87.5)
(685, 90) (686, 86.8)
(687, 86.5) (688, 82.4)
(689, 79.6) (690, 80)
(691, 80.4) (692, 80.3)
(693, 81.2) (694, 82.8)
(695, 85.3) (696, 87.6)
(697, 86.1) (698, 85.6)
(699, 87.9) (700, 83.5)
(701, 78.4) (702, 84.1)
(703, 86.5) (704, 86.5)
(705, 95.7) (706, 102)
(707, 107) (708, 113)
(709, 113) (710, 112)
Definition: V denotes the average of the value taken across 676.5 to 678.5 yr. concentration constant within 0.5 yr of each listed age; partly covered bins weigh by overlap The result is 80.3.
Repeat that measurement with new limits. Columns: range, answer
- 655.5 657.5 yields 69.4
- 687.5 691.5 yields 80.6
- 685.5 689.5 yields 83.8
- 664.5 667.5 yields 79.7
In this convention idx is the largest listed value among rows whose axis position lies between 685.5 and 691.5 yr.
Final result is 86.8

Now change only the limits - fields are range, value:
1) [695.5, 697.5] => 87.6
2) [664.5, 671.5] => 81.8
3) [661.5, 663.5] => 78.5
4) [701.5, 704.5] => 86.5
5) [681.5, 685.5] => 90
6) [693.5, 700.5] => 87.9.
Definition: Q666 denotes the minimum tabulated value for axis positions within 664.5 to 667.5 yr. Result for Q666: 77.9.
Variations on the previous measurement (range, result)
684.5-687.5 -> 86.5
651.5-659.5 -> 64.8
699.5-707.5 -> 78.4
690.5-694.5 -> 80.3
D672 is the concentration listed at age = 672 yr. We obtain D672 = 77.9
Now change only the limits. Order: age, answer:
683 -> 84.9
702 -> 84.1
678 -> 80.2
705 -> 95.7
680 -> 83.6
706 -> 102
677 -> 80.5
